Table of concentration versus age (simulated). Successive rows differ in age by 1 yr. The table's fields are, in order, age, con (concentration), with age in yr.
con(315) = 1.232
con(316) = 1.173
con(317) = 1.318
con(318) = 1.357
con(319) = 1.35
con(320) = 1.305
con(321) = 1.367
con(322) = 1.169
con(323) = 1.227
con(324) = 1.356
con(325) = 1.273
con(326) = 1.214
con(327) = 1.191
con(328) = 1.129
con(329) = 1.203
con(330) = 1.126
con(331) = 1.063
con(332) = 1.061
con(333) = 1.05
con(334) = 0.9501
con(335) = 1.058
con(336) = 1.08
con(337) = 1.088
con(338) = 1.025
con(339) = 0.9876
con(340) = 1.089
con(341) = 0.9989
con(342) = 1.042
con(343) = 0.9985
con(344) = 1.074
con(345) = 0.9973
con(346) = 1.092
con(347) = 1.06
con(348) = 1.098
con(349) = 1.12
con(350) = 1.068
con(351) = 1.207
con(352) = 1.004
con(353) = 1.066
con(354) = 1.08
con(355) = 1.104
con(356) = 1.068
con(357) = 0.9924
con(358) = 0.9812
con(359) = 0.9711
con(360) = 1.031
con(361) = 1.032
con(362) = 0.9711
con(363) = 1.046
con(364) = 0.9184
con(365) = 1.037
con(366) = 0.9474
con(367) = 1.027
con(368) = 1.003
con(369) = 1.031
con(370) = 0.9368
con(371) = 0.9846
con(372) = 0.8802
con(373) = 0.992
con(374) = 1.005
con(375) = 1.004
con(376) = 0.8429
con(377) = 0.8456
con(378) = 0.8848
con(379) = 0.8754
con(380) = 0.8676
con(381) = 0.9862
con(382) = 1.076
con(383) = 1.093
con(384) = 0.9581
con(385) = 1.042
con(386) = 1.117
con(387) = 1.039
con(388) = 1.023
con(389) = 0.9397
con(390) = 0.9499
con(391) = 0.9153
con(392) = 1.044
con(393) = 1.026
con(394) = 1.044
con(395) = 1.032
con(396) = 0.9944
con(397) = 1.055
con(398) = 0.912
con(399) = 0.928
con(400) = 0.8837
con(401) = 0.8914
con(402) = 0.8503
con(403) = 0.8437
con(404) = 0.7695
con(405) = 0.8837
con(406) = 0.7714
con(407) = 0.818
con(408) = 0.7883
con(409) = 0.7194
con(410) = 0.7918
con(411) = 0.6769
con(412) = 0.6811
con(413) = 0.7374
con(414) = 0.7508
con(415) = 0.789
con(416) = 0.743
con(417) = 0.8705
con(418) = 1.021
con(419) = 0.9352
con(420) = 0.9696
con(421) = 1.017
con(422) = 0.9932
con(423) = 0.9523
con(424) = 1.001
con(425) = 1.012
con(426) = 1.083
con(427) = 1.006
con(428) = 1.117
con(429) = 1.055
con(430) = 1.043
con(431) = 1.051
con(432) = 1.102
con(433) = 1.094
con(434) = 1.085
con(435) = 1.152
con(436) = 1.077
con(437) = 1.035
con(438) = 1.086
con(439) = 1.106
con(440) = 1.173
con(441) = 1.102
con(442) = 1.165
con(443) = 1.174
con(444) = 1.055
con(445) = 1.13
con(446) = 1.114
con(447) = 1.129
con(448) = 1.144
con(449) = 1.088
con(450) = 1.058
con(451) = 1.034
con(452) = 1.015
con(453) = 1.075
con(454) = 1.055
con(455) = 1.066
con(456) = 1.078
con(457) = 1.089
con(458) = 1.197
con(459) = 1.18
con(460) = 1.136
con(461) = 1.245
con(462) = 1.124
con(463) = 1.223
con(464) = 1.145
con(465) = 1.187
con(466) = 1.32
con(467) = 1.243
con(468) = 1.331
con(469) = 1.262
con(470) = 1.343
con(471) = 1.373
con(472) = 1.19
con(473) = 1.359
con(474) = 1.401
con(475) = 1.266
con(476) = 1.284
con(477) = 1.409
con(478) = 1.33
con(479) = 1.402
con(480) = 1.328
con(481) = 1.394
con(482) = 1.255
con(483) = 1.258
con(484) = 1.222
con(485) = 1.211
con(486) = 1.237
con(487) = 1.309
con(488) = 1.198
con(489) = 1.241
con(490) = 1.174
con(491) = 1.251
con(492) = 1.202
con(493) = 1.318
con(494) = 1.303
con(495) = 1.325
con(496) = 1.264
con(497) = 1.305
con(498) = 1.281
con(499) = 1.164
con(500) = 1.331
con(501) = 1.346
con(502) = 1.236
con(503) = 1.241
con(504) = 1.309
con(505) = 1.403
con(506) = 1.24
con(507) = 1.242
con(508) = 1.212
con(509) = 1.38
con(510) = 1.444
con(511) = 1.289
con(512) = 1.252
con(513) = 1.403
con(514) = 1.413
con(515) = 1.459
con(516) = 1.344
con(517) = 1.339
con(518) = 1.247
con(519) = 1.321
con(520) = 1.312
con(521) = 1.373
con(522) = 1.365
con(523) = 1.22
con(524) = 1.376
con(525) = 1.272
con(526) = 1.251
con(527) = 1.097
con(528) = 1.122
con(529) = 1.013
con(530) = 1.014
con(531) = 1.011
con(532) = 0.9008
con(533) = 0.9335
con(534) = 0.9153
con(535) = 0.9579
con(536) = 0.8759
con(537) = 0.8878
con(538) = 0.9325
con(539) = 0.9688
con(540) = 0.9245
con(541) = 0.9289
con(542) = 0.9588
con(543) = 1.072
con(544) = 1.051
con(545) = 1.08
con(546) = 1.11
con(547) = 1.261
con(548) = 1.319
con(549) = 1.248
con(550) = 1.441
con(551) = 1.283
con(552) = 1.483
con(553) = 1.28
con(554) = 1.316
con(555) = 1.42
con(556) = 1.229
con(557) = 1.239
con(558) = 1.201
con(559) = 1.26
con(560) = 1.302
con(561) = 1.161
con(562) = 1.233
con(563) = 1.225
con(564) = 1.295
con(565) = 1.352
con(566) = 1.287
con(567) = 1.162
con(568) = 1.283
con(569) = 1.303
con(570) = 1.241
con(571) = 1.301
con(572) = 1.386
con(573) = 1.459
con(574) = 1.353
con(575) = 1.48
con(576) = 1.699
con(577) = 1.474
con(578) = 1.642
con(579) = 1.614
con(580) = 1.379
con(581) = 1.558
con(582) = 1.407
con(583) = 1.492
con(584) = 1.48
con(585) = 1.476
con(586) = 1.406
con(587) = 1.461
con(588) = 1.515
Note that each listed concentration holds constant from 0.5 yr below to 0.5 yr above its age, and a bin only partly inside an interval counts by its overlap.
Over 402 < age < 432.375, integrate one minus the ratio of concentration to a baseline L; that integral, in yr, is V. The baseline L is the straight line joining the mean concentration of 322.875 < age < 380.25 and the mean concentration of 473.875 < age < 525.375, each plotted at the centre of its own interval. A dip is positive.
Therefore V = 6.8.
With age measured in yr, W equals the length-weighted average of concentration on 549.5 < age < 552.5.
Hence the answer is 1.4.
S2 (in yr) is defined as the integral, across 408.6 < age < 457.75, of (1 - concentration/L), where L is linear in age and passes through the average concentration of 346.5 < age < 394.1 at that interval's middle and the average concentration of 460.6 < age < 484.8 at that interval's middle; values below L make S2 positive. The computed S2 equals 7.03 yr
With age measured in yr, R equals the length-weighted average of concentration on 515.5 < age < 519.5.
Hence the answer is 1.31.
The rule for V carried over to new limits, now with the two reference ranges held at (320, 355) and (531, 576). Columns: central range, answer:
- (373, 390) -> 2.3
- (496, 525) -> -3.4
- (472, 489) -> -2.0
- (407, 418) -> 3.6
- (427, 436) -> 0.5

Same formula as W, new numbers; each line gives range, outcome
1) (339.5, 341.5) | 1.04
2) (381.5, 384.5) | 1.04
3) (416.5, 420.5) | 0.949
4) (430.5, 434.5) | 1.08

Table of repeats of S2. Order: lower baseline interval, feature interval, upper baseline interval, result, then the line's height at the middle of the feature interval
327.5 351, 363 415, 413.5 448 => 6.3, 1.05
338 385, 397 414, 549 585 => 4.2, 1.08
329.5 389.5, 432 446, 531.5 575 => -0.3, 1.09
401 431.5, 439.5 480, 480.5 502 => -3.1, 1.11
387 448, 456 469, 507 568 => -1.7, 1.06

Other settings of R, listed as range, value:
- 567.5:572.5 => 1.3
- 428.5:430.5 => 1.05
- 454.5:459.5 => 1.12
